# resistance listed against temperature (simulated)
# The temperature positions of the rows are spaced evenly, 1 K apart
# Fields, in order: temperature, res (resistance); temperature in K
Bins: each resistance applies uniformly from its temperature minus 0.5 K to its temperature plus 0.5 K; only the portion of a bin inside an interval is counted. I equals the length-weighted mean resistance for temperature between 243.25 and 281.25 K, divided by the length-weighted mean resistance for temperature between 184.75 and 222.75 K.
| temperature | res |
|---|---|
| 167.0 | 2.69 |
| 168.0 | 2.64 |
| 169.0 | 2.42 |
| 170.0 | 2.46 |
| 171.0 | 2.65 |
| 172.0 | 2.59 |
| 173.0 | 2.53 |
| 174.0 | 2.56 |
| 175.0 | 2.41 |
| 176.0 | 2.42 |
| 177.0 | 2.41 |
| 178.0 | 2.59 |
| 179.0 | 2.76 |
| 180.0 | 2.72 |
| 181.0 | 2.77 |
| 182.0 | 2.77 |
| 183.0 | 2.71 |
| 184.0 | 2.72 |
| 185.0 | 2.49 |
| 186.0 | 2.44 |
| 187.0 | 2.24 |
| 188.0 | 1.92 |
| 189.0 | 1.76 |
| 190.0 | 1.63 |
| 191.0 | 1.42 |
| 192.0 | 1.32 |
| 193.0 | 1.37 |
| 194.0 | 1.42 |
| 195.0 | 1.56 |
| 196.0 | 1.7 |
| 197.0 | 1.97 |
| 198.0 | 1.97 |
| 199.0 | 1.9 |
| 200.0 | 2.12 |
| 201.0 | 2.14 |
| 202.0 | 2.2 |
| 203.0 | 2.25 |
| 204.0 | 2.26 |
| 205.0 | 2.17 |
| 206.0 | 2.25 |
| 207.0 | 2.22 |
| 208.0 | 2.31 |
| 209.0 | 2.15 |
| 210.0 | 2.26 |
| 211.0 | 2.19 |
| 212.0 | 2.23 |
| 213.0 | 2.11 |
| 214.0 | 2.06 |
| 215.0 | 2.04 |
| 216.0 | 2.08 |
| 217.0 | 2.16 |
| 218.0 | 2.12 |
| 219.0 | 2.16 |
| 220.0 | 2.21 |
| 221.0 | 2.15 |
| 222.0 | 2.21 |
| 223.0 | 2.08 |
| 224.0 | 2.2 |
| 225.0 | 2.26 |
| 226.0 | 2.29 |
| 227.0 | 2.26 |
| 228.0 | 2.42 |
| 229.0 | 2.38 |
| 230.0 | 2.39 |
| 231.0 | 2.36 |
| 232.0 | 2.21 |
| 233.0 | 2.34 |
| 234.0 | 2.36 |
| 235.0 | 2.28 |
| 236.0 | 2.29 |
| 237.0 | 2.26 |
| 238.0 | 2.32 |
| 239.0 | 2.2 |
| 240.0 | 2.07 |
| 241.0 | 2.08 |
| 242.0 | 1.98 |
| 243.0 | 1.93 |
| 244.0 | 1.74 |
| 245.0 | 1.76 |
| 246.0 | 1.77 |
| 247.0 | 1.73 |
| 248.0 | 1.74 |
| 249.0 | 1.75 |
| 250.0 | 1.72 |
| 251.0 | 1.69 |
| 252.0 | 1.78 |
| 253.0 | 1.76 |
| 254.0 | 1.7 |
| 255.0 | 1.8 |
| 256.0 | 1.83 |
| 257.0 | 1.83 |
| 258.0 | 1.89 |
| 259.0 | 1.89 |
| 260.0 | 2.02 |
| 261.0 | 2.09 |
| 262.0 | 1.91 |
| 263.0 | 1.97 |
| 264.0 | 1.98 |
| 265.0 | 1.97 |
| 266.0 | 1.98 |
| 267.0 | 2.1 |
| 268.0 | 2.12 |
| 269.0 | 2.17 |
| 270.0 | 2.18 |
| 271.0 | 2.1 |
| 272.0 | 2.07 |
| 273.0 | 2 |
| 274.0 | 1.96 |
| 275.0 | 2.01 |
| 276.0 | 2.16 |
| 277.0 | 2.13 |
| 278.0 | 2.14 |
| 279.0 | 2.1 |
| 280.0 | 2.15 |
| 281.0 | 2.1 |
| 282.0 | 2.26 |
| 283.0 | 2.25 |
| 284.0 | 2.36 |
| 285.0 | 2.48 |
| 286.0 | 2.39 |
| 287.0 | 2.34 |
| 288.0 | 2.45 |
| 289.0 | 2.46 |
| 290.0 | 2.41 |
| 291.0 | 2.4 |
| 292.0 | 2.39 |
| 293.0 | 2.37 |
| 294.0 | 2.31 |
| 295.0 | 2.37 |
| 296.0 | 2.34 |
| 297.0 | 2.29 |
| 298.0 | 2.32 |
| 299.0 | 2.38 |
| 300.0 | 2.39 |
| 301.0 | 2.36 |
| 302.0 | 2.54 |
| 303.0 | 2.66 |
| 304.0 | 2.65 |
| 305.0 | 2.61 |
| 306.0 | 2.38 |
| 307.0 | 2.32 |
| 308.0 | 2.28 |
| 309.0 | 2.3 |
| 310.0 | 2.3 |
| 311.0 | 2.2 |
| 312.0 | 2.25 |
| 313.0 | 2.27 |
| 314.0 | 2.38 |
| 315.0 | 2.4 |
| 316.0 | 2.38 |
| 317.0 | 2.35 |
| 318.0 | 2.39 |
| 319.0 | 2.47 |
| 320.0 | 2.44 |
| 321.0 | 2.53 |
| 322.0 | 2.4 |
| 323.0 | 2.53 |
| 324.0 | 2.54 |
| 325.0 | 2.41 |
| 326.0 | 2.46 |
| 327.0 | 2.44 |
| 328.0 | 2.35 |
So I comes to 1.0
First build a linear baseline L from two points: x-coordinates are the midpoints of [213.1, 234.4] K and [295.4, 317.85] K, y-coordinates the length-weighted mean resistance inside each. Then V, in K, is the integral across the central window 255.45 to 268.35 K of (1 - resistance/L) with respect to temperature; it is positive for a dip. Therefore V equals 1.9 K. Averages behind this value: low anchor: 2.22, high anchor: 2.38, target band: 1.97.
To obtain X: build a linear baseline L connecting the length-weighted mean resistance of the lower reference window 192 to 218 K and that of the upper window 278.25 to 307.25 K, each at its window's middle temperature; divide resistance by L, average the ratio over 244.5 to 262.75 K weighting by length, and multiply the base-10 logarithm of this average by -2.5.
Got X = 0.22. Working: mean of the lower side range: 2.03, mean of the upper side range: 2.37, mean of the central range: 1.82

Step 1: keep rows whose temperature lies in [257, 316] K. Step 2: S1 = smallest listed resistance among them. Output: 1.83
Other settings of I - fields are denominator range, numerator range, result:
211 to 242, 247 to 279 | 0.88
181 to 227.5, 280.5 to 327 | 1.14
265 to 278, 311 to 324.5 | 1.16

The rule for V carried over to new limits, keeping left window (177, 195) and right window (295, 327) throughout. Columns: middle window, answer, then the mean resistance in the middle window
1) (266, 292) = 1.5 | 2.21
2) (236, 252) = 2.5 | 1.92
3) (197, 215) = 0.4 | 2.16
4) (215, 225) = 0.4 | 2.15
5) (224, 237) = -0.4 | 2.31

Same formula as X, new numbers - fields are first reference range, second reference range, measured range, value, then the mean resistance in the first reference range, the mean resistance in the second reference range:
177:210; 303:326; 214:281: 0.10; 2.14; 2.41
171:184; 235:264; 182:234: 0.09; 2.61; 1.92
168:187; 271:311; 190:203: 0.39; 2.57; 2.31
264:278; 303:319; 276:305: -0.06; 2.07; 2.38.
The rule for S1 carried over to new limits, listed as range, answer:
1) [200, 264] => 1.69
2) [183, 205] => 1.32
